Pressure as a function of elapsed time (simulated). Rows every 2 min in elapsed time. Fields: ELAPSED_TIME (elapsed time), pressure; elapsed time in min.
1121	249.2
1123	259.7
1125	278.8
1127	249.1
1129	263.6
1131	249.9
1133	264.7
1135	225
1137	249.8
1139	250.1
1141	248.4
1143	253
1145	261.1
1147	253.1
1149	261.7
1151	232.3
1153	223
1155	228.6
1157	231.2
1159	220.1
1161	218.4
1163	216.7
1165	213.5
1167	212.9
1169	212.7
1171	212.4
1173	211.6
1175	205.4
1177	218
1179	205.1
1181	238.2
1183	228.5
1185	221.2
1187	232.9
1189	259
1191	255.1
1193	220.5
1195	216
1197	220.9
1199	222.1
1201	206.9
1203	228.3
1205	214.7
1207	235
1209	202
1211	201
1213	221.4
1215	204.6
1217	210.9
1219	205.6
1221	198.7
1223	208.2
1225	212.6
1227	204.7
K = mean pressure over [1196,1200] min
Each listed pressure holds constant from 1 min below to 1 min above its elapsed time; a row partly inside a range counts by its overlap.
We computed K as 222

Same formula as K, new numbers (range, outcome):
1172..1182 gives 216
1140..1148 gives 254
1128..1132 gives 257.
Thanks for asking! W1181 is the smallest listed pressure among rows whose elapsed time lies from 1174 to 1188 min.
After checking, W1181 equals 205.1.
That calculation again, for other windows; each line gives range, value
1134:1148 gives 225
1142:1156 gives 223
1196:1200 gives 220.9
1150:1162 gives 218.4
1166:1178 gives 205.4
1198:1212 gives 201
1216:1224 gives 198.7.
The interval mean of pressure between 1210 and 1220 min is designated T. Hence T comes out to 209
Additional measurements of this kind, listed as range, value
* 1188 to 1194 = 245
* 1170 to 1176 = 210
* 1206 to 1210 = 218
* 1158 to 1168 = 216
